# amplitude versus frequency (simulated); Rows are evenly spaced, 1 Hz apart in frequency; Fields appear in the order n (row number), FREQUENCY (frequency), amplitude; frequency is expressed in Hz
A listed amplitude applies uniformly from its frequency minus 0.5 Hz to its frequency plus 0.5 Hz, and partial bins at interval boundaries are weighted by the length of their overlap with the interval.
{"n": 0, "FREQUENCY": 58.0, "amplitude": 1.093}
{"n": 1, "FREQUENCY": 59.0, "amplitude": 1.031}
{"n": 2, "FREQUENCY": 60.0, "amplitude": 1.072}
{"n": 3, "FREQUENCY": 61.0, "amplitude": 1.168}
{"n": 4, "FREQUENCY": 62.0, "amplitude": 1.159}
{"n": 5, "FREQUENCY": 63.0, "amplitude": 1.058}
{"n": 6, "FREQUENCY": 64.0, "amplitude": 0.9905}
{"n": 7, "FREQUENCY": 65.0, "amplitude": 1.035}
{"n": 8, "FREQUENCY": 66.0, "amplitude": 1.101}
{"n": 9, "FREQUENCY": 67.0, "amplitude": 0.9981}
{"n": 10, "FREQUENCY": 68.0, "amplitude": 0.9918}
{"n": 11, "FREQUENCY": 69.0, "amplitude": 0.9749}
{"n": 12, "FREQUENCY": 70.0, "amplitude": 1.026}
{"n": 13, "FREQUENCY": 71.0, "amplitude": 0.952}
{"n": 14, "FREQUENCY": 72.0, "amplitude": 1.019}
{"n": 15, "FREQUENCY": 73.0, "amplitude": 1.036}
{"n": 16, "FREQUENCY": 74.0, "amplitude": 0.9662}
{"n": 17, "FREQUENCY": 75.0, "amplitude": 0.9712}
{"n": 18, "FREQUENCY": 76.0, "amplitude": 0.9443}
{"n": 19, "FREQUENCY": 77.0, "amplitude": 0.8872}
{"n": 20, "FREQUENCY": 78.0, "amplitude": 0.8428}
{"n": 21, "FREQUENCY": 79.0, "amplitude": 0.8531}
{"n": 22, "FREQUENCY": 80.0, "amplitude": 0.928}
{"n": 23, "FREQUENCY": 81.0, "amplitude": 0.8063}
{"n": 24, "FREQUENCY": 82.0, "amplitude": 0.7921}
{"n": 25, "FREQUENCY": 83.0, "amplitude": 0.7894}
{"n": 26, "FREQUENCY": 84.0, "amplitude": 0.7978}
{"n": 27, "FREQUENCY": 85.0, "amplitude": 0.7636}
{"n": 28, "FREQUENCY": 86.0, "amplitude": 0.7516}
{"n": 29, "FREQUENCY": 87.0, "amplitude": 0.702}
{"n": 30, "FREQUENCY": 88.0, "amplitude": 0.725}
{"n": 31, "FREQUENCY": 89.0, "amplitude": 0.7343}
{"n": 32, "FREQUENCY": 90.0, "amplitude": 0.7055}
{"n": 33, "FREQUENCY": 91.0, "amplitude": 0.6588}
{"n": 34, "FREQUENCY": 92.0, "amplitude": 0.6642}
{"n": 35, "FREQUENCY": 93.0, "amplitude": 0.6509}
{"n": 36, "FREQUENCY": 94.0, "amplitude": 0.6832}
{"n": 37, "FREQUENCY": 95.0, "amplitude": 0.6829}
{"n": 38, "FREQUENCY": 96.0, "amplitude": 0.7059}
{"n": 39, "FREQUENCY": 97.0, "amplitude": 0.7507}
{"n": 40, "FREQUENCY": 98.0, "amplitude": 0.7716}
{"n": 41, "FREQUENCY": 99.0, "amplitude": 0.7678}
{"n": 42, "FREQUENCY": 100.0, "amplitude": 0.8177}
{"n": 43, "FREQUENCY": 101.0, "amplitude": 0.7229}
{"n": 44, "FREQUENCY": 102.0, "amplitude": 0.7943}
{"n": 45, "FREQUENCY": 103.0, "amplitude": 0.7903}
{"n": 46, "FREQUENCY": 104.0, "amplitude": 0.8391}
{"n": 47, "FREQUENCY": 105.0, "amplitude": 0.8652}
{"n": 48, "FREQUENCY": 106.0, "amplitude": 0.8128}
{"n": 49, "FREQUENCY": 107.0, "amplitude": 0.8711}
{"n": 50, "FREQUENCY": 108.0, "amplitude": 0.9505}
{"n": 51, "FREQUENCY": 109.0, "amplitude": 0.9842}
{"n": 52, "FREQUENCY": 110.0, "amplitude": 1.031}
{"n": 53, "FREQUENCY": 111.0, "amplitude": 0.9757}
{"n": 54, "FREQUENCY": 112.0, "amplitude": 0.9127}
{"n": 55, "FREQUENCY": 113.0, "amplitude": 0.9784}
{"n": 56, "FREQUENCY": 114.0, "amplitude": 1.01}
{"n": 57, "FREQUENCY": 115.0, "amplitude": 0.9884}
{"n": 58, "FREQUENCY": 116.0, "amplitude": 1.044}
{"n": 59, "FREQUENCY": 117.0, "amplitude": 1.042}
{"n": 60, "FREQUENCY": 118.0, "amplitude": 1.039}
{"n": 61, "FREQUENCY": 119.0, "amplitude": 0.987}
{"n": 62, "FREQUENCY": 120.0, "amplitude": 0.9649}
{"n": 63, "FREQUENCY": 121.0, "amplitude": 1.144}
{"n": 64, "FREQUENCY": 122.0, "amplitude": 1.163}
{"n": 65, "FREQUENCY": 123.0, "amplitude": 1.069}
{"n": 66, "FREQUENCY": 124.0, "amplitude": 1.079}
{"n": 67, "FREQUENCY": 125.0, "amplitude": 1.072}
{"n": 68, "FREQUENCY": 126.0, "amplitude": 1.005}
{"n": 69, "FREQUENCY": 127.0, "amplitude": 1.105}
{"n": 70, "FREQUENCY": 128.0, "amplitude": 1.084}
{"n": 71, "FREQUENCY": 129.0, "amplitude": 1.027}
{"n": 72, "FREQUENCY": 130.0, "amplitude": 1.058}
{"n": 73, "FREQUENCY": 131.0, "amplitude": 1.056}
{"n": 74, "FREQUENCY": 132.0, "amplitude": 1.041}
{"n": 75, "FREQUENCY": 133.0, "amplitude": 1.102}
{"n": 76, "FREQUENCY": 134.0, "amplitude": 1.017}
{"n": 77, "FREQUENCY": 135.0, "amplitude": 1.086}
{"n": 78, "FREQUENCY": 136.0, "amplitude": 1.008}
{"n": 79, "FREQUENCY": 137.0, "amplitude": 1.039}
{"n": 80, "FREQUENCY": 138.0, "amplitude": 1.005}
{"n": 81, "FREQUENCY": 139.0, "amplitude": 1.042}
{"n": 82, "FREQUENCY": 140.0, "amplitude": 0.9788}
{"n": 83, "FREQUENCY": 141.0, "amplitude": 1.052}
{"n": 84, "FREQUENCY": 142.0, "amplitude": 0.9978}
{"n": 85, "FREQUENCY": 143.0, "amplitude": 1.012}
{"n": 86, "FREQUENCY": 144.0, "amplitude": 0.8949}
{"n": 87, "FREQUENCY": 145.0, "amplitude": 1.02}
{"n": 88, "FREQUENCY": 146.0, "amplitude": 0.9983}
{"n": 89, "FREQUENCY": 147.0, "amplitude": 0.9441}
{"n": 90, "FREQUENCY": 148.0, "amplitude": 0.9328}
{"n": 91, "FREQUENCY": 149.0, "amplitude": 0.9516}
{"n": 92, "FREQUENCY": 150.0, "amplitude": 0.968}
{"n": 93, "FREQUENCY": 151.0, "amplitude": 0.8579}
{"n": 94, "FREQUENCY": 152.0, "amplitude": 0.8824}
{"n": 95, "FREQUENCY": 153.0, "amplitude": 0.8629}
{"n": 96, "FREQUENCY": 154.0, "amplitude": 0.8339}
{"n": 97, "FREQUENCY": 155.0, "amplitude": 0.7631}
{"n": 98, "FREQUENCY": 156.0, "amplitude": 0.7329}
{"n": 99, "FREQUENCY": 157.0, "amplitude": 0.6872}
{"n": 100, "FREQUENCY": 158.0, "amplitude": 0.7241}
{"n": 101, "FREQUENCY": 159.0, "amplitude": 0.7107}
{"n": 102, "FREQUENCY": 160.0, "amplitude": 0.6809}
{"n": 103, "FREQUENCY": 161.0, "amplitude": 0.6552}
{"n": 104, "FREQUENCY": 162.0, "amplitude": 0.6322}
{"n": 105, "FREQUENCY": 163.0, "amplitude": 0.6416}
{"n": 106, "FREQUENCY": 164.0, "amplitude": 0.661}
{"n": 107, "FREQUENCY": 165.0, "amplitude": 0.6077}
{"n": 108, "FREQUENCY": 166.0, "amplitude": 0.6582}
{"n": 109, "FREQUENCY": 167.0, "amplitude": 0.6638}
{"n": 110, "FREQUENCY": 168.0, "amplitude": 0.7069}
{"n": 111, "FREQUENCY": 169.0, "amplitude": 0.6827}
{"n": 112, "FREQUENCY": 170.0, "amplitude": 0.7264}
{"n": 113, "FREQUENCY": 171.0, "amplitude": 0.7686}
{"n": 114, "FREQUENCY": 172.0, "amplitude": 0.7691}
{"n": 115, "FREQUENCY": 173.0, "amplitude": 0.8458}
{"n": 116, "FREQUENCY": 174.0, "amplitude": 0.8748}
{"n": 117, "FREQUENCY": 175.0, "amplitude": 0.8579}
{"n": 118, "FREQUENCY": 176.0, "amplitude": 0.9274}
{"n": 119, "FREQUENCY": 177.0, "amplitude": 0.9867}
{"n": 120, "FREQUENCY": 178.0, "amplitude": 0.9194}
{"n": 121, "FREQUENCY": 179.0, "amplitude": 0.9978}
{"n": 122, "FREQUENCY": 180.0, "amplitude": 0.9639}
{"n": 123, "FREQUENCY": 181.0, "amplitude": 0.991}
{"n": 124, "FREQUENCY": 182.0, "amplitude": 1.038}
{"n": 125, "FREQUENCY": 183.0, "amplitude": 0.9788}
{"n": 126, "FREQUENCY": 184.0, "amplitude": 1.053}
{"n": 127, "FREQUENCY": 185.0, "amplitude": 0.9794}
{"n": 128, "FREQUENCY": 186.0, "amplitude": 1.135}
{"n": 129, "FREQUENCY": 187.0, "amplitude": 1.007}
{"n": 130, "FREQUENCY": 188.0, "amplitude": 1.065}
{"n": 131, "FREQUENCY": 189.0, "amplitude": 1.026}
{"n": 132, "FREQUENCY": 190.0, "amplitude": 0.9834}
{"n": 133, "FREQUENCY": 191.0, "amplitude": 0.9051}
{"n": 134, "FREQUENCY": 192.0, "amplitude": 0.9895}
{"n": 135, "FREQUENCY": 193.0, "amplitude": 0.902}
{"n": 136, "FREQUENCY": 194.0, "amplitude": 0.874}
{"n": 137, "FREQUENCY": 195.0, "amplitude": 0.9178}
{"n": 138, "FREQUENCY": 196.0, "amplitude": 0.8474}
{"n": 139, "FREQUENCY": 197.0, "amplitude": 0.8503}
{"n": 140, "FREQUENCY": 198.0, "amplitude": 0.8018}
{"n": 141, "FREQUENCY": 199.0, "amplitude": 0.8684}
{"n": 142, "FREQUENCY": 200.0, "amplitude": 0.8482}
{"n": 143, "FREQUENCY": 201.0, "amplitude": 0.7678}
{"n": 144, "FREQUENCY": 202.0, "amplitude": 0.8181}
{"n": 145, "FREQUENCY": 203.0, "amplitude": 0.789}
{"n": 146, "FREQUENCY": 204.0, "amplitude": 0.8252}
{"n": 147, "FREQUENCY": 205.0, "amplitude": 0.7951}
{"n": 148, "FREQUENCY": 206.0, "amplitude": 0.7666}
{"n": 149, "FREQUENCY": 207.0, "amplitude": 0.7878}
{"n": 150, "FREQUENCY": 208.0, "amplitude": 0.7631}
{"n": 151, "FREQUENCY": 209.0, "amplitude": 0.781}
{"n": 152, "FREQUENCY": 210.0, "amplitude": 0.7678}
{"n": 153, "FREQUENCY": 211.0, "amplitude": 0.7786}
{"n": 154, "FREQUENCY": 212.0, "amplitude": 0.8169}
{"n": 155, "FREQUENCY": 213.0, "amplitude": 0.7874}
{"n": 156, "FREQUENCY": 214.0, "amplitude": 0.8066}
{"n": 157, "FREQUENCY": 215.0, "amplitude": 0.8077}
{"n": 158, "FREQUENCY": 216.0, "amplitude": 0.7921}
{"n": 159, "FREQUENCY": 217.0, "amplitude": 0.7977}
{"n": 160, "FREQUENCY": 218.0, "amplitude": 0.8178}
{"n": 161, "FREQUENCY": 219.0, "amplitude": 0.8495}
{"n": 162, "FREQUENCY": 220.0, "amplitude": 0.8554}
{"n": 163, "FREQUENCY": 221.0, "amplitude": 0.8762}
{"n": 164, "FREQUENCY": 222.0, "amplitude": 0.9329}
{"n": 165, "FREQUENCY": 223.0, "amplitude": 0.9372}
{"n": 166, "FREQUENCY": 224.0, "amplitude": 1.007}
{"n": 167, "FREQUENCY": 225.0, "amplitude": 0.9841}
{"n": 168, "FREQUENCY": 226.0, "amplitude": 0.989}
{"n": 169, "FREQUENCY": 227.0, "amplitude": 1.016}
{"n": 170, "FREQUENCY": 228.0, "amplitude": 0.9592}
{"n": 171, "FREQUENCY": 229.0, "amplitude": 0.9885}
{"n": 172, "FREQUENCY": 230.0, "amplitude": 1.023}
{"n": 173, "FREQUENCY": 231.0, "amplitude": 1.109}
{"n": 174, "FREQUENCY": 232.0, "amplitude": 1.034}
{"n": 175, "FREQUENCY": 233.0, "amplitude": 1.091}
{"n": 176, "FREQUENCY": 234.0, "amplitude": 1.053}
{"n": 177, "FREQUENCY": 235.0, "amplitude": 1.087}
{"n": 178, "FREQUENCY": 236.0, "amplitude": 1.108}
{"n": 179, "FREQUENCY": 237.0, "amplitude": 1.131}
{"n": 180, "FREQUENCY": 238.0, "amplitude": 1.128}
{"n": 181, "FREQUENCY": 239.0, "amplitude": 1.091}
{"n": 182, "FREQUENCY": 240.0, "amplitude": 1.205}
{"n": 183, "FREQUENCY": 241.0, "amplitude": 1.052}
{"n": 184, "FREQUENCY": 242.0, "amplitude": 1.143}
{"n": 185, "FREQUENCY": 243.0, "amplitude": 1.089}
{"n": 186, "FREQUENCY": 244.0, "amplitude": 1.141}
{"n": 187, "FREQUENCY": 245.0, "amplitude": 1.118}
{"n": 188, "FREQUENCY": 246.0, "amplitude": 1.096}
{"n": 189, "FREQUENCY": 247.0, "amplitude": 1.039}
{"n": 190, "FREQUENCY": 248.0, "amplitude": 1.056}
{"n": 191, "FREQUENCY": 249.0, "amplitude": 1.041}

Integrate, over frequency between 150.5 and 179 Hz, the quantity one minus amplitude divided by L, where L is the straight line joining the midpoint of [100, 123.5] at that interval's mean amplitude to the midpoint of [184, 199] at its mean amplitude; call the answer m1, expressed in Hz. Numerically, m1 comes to 5.5 Hz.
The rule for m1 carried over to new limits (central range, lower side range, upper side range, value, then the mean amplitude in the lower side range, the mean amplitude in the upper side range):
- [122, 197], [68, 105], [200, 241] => -3.8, 0.816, 0.919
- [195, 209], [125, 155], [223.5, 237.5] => 2.9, 0.993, 1.04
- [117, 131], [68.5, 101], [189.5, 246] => -3.5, 0.815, 0.931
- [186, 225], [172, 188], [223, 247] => 5.7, 0.967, 1.07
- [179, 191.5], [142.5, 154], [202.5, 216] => -2.4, 0.934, 0.79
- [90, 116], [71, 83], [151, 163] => 0.7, 0.91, 0.743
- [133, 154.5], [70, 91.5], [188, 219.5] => -3.4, 0.844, 0.84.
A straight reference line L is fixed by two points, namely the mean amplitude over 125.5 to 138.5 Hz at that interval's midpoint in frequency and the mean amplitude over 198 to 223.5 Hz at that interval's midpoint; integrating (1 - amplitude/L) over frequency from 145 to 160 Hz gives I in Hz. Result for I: 2.2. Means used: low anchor 1.05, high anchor 0.817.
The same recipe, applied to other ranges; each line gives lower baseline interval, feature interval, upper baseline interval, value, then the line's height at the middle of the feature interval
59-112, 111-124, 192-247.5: -2.06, 0.888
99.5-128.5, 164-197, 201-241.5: 1.74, 0.941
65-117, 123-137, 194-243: -2.82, 0.879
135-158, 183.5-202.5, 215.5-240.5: 0.74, 0.966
